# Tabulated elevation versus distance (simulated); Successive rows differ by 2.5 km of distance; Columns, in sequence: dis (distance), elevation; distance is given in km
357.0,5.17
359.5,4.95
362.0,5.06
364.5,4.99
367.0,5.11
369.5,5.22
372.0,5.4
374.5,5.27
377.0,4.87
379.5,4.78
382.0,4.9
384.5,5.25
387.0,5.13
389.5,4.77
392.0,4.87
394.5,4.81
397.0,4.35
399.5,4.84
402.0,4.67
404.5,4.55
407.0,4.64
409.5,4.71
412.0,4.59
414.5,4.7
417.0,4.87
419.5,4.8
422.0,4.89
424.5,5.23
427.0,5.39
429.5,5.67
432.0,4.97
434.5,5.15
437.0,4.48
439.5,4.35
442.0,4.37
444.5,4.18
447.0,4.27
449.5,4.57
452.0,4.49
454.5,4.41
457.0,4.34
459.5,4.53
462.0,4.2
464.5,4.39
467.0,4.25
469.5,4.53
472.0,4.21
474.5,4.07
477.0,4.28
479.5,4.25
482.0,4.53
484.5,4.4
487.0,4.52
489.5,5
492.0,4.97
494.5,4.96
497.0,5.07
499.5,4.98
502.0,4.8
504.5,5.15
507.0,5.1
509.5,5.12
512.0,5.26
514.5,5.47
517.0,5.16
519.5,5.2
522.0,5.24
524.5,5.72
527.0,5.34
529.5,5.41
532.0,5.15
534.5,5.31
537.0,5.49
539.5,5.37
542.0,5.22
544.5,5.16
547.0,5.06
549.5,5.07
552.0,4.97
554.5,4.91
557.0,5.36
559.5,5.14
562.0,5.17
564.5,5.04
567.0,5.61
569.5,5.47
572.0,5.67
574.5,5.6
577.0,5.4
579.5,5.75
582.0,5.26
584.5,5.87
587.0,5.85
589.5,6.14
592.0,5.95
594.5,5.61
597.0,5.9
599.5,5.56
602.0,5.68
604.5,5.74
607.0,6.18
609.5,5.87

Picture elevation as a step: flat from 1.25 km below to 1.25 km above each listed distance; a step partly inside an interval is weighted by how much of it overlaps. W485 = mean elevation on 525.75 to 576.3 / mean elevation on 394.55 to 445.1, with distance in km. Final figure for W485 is 1.10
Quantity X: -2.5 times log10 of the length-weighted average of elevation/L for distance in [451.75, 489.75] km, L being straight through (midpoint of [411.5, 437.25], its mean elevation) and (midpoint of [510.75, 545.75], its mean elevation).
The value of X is 0.17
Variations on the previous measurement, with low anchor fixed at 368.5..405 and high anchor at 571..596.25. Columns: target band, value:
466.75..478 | 0.23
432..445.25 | 0.13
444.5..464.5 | 0.18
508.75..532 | 0.03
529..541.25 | 0.04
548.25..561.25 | 0.10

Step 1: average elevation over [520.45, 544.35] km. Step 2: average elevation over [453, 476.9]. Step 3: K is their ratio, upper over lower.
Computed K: 1.24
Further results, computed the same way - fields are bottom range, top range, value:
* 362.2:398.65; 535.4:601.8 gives 1.09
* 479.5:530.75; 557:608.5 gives 1.11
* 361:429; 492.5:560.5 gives 1.05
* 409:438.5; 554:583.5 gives 1.09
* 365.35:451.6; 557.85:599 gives 1.15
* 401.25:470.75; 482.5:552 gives 1.10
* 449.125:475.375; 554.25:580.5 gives 1.24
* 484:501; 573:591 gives 1.17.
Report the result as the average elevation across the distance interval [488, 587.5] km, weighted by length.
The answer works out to 5.27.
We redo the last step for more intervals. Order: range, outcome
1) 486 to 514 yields 5.01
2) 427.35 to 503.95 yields 4.59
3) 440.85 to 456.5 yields 4.38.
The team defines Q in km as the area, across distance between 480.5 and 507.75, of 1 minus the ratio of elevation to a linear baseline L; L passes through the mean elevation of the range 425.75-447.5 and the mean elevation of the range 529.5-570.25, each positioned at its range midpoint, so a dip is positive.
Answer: 0.8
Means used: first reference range 4.78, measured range 4.85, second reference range 5.22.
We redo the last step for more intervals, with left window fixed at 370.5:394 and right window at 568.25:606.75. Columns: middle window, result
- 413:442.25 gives 1.4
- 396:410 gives 1.3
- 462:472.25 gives 1.9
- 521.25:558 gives 2.0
